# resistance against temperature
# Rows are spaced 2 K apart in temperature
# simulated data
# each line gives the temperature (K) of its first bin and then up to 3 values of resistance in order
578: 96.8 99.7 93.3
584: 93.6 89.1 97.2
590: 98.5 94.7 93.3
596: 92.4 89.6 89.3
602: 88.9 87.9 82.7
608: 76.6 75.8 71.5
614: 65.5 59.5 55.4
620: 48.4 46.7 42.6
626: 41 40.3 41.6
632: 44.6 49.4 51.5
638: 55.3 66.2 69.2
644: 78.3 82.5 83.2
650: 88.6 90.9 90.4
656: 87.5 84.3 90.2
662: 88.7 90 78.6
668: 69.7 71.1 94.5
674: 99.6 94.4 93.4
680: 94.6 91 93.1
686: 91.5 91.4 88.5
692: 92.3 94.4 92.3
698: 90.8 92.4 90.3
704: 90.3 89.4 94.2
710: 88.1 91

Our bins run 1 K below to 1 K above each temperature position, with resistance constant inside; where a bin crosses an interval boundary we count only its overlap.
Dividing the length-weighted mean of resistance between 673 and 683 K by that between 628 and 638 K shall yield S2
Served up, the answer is 2.0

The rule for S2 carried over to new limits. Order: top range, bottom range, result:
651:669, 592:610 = 0.98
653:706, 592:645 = 1.35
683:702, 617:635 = 2.01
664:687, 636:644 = 1.38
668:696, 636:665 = 1.12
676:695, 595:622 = 1.24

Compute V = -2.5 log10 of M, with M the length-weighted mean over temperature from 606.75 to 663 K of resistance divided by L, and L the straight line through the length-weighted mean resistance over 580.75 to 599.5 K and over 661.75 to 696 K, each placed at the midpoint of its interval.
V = 0.340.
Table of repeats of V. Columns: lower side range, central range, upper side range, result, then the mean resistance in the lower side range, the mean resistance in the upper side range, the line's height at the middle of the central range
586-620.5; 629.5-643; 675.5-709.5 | 0.49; 81.1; 91.9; 85.1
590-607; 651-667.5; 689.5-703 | 0.05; 90.4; 91.7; 91.2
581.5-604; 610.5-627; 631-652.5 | 0.42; 92.5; 68.6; 79.8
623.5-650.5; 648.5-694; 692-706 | -0.16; 59.4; 91.6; 77.2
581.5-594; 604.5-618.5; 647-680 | 0.29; 94.4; 87.4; 92.2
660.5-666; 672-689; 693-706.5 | -0.05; 87.5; 91.5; 89.4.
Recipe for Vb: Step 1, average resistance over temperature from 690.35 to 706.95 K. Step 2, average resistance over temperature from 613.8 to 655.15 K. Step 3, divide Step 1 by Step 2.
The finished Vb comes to 1.49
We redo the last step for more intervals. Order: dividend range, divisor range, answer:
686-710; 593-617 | 1.13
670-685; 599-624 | 1.33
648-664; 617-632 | 1.96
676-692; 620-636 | 2.07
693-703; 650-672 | 1.09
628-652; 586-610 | 0.72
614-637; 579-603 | 0.52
